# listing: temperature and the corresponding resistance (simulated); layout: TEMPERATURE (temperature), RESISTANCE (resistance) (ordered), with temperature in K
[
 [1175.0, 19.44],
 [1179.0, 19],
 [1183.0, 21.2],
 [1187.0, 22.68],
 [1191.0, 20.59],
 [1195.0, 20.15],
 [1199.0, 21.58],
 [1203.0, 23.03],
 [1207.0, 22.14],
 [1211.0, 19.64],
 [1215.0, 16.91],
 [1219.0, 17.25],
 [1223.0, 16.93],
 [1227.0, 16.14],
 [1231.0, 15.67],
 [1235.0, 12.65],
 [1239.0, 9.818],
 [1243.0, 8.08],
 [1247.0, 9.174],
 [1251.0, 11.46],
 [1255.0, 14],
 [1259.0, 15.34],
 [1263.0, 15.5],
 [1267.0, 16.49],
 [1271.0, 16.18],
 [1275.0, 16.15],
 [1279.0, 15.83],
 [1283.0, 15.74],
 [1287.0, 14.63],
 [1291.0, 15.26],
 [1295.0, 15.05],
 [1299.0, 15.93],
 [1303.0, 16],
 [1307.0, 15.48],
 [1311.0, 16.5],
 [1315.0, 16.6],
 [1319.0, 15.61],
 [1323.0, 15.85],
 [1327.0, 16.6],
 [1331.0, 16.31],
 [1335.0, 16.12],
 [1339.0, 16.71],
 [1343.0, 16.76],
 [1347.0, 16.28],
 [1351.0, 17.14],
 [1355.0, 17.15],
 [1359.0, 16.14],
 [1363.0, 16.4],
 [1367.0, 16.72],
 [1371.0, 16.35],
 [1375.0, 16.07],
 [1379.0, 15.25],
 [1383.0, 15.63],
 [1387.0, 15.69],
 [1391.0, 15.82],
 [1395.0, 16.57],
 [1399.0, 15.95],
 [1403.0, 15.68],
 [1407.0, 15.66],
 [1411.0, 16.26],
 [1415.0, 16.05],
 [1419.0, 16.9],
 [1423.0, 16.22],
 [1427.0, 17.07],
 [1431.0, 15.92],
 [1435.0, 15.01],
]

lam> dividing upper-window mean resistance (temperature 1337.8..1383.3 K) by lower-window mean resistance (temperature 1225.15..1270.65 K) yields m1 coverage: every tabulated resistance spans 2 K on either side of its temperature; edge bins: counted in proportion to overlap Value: 1.24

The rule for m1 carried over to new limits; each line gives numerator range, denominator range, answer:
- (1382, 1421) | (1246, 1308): 1.07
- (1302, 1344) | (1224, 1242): 1.21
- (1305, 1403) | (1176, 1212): 0.77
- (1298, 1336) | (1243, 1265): 1.27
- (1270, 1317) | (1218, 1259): 1.20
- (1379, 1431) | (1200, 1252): 1.04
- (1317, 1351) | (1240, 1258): 1.50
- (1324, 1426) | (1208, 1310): 1.09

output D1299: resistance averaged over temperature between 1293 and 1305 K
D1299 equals 15.7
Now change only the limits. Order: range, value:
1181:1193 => 21.5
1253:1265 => 14.9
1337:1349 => 16.6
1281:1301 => 15.3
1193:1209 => 21.7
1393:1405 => 16.1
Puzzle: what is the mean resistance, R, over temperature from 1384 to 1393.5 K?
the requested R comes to 15.8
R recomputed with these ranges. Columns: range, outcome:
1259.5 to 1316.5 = 15.8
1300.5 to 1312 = 15.9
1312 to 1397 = 16.3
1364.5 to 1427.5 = 16.1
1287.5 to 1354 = 16.1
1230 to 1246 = 11.1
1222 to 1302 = 14.3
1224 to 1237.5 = 14.8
